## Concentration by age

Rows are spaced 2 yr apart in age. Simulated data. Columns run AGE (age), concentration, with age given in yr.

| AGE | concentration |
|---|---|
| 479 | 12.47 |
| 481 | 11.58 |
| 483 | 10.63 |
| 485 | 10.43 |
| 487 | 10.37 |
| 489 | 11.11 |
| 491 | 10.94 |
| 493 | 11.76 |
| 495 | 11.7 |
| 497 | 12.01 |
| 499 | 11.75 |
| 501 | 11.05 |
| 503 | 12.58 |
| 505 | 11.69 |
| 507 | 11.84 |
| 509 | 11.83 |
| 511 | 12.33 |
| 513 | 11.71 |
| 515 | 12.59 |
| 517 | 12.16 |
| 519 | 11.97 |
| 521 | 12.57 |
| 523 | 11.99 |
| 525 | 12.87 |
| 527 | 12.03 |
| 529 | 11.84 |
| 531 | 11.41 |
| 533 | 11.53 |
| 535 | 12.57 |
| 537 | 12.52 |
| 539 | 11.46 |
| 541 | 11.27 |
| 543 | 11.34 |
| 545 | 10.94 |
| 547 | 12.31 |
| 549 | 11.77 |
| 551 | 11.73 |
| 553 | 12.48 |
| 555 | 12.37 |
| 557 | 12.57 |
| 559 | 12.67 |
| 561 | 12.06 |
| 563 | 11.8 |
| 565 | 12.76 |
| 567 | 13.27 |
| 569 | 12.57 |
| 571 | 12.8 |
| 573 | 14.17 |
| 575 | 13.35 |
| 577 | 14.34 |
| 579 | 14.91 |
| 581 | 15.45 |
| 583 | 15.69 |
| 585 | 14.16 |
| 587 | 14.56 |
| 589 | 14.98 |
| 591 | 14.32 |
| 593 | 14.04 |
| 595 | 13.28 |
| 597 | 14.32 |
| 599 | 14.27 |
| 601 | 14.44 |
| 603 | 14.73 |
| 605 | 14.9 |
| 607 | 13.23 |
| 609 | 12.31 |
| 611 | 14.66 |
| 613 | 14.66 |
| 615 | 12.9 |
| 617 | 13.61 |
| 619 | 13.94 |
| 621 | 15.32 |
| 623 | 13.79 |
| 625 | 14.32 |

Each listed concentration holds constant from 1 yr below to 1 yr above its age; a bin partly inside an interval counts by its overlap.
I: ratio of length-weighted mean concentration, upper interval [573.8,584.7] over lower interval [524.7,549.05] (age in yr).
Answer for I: 1.24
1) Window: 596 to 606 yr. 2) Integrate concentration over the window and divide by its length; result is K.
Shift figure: 14.5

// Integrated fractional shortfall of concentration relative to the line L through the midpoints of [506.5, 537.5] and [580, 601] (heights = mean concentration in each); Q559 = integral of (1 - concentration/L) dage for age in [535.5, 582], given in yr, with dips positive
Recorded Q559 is 2.6 yr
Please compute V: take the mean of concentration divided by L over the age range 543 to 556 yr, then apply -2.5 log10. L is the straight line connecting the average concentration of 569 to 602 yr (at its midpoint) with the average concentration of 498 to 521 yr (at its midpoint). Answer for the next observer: 0.112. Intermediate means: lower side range 12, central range 11.9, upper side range 14.3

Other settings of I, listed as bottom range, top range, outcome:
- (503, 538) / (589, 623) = 1.16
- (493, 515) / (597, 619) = 1.18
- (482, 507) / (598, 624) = 1.24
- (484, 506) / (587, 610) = 1.24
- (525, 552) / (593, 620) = 1.18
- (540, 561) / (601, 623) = 1.17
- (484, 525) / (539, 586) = 1.10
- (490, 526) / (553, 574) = 1.06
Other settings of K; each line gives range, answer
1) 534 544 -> 11.8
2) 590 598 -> 14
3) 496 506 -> 11.8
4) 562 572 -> 12.6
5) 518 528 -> 12.3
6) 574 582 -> 14.5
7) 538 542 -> 11.4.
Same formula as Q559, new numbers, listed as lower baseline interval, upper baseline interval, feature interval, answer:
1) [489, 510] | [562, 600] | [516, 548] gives 1.67 yr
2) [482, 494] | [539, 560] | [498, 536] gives -2.17 yr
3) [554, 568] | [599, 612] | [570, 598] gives -2.12 yr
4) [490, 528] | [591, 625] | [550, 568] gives 0.84 yr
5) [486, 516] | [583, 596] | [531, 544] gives 1.04 yr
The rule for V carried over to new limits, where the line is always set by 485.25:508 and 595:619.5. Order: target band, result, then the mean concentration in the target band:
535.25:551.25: 0.07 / 11.7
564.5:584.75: -0.06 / 14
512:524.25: -0.02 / 12.2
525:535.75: 0.03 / 12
